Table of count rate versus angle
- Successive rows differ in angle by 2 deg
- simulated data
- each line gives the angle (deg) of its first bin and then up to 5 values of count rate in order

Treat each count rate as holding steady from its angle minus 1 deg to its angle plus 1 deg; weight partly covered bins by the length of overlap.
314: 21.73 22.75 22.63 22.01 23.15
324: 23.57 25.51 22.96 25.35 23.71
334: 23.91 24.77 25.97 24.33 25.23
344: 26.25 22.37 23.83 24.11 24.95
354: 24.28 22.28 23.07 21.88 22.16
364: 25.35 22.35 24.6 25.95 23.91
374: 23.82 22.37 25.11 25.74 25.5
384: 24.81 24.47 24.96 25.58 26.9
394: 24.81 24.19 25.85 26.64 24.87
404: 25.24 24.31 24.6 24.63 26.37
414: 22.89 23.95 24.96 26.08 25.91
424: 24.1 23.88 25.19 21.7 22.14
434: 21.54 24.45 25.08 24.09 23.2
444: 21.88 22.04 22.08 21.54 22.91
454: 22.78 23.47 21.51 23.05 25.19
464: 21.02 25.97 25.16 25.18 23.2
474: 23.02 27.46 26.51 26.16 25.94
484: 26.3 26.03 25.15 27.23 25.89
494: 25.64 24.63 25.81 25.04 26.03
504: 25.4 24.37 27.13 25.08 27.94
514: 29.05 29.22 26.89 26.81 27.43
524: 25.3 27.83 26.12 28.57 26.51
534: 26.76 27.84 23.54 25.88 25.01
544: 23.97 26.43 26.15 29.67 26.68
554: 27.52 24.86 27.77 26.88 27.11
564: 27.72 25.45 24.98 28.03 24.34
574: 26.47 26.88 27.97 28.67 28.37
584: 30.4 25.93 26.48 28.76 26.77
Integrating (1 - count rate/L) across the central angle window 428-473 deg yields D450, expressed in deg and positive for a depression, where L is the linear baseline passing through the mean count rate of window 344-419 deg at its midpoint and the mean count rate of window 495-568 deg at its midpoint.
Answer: 3.9 deg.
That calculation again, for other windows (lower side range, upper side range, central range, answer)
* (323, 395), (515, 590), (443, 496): 3.0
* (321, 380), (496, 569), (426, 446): 1.6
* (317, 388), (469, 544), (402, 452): 2.5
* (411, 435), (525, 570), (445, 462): 1.4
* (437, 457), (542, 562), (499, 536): -2.0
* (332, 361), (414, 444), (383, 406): -1.2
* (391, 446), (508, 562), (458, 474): 0.9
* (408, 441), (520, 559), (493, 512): 0.1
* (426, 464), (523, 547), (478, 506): -1.3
